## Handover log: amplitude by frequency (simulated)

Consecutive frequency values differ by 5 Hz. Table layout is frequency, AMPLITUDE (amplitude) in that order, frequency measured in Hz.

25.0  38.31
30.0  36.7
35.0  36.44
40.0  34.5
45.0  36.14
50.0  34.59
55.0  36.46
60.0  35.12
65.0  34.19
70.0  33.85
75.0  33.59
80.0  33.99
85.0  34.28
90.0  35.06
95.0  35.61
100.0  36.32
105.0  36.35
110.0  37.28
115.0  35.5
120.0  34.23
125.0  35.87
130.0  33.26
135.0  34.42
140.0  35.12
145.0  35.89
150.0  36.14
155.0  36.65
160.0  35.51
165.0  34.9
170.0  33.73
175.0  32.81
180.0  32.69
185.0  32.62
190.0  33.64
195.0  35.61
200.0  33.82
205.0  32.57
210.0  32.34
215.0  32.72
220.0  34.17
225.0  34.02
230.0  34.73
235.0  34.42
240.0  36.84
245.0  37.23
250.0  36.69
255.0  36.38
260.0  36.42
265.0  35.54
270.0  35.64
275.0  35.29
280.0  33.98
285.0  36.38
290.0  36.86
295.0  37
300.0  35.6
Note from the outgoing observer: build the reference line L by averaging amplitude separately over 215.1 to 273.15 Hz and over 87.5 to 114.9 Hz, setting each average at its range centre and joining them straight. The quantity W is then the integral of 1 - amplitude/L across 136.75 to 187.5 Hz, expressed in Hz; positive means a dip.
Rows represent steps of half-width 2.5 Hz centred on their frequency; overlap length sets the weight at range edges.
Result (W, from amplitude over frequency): 1.7 Hz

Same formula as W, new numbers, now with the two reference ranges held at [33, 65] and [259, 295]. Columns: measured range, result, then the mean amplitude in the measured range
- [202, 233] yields 1.95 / 33.4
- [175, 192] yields 1.29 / 32.9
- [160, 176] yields 0.65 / 34.2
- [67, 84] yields 0.77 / 33.9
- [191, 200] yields 0.22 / 34.8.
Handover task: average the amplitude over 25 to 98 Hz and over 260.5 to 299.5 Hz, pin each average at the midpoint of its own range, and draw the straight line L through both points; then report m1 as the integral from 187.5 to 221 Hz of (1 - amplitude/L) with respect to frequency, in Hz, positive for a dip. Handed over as 2.0 Hz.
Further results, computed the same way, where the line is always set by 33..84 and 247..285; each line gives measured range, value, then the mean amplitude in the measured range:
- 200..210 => 0.8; 32.8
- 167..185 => 1.2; 33.1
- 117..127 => 0.0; 35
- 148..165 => -0.3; 35.9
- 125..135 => 0.3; 34.2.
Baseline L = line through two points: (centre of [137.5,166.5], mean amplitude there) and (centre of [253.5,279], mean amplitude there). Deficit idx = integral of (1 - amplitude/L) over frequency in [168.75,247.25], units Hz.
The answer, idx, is 3.8 Hz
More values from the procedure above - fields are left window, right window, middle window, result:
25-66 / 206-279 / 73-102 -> 0.6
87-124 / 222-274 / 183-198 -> 0.7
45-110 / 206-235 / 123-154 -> -0.7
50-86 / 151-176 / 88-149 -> -1.2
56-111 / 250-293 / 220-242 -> 0.5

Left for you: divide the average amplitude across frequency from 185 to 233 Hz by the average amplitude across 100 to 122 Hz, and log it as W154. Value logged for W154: 0.9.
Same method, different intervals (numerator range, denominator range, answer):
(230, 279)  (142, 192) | 1.04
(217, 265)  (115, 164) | 1.01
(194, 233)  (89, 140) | 0.95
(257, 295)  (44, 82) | 1.03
